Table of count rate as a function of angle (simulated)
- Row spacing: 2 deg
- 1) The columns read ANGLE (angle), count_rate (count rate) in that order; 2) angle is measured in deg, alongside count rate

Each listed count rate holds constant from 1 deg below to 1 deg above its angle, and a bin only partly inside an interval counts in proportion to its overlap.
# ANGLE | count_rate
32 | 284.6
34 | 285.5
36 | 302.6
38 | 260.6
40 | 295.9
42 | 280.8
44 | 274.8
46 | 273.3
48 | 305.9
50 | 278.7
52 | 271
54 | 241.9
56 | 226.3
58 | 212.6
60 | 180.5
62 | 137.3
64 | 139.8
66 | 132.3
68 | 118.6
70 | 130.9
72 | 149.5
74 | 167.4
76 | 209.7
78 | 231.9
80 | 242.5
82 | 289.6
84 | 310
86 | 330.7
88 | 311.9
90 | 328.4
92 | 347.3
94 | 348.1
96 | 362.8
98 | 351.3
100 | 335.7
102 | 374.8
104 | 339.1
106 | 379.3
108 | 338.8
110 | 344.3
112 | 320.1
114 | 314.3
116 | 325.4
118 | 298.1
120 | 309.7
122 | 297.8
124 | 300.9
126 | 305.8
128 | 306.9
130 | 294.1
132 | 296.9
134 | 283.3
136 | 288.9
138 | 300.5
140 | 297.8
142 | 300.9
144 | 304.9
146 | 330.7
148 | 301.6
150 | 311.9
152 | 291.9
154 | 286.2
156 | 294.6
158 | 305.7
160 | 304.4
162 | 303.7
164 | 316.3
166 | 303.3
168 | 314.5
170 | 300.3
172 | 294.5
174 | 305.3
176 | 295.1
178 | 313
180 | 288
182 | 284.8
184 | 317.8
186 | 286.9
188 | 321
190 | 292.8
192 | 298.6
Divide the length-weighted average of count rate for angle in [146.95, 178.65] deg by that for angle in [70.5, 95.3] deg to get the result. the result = 1.12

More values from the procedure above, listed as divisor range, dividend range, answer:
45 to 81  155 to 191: 1.49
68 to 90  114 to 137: 1.28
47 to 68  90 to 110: 1.69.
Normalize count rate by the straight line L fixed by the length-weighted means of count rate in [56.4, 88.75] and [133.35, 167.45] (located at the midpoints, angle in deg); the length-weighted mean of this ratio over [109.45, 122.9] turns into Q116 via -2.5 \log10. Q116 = -0.21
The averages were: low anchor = 206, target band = 315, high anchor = 302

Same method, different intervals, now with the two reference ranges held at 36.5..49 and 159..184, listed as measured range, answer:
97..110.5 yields -0.20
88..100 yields -0.18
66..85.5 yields 0.37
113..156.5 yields -0.02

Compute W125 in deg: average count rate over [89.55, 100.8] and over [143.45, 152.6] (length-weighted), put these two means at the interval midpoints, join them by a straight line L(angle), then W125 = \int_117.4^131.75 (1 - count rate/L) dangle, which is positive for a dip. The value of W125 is 1.1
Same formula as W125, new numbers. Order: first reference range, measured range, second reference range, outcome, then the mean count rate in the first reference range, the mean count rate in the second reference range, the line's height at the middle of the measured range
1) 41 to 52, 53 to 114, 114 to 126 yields 6.3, 282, 307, 294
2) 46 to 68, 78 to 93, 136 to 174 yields -4.1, 211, 303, 238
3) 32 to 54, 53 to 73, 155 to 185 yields 8.3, 281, 303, 285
